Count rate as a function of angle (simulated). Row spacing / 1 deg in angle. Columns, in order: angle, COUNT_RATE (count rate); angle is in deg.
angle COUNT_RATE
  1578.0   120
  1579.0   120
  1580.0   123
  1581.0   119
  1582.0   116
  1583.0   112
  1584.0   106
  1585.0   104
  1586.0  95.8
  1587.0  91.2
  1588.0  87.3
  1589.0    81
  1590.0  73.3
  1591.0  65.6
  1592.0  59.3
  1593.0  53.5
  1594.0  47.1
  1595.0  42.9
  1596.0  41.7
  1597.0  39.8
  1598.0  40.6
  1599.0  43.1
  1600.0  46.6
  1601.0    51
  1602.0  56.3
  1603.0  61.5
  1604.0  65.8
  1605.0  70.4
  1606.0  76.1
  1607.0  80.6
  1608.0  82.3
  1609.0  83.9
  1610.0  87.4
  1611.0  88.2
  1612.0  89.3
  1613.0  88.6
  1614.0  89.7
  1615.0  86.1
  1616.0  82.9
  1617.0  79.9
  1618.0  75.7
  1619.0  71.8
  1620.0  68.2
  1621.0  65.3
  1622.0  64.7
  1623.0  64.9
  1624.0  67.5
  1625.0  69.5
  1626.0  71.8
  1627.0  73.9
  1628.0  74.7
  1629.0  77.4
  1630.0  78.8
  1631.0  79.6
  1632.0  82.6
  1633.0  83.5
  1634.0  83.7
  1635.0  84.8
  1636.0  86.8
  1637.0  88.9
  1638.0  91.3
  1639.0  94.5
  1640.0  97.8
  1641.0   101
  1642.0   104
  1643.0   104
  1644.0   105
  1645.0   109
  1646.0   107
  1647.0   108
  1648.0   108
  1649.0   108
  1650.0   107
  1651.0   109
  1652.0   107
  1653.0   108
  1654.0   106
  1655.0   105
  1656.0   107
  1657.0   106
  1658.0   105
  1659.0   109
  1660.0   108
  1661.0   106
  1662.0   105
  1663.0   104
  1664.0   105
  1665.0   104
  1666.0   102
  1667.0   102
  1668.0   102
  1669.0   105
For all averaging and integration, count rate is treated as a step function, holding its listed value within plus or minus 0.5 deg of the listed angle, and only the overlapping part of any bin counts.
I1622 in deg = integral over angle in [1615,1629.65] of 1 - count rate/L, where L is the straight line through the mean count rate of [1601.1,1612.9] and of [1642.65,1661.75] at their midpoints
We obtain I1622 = 2.3 deg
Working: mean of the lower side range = 76.1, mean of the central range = 72.6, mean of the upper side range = 107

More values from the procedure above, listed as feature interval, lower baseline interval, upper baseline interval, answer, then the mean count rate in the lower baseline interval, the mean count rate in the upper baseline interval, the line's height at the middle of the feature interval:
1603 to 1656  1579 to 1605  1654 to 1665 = 2.66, 73.8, 106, 91.6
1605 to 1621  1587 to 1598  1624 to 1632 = -2.96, 59.8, 75.1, 68.6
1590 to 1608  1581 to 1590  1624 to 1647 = 7.37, 98.8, 88.6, 96.1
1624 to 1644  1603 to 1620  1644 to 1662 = 1.97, 80.2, 107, 94.8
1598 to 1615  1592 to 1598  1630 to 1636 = -4.21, 45.8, 82.8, 57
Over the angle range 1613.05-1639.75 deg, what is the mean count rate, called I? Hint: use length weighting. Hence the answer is 78.8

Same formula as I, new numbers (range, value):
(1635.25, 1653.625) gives 102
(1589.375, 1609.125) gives 58.7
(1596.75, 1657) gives 83.5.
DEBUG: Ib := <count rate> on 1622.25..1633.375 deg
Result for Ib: 74.6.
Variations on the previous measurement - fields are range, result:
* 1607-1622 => 80.8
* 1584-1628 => 70.8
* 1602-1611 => 75.6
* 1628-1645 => 90.3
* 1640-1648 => 105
